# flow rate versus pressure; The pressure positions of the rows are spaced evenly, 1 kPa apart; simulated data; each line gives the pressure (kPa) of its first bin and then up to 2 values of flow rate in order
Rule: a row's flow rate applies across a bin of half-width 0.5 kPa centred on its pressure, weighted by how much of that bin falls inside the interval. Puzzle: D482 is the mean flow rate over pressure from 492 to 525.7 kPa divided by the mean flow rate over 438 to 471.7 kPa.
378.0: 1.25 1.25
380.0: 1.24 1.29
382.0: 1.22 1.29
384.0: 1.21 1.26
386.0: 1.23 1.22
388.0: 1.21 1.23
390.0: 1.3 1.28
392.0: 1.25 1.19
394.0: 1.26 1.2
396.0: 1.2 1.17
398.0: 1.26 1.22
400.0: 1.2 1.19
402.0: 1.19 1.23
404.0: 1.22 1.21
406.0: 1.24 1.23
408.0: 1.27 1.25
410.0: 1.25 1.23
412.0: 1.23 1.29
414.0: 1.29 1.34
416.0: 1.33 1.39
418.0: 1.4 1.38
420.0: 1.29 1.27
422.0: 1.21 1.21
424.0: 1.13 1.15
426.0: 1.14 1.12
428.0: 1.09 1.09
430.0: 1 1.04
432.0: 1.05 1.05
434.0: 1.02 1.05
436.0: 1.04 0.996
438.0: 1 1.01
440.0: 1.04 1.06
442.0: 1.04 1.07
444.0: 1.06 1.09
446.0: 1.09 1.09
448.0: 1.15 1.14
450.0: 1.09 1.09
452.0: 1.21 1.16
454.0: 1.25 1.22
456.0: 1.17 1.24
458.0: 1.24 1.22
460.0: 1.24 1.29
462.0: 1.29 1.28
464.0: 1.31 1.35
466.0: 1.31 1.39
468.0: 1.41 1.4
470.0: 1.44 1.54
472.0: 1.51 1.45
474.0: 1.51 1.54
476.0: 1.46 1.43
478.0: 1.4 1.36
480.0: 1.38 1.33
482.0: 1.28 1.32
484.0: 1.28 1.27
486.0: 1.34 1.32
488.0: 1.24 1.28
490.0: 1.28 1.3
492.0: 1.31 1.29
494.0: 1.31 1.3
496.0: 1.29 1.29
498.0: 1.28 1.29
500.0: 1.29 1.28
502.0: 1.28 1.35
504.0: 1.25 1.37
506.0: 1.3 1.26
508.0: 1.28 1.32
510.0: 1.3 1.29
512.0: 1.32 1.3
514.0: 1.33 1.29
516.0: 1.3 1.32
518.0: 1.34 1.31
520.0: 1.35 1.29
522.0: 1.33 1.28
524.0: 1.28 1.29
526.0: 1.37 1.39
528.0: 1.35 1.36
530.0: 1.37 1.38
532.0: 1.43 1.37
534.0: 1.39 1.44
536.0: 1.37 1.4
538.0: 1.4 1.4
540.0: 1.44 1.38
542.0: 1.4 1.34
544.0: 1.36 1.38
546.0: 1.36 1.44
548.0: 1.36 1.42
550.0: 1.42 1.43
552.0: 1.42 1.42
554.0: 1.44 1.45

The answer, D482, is 1.1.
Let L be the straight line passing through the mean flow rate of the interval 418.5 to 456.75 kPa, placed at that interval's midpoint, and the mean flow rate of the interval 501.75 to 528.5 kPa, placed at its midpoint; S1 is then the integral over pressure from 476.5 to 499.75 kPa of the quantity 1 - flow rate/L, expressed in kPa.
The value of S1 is -1.27 kPa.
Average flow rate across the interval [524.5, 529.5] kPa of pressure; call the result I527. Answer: 1.35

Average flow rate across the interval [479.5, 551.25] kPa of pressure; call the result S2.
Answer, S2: 1.33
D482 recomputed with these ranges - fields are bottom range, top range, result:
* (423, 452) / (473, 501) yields 1.24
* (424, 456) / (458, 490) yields 1.25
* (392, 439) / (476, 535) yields 1.11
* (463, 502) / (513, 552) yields 1.01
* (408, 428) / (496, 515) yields 1.04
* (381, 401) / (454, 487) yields 1.09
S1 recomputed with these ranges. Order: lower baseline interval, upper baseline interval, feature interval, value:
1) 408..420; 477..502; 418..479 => 4.34 kPa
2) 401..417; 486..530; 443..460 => 1.61 kPa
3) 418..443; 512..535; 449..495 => -3.98 kPa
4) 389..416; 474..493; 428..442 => 2.67 kPa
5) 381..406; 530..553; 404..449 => 3.75 kPa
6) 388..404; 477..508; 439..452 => 1.85 kPa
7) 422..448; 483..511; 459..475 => -2.59 kPa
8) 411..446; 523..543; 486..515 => 0.16 kPa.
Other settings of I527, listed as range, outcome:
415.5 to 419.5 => 1.38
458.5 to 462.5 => 1.26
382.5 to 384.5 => 1.25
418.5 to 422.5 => 1.29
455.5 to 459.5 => 1.22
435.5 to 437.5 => 1.02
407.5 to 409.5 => 1.26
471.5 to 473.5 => 1.48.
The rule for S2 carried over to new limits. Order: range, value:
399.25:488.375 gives 1.23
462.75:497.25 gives 1.36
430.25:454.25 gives 1.08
